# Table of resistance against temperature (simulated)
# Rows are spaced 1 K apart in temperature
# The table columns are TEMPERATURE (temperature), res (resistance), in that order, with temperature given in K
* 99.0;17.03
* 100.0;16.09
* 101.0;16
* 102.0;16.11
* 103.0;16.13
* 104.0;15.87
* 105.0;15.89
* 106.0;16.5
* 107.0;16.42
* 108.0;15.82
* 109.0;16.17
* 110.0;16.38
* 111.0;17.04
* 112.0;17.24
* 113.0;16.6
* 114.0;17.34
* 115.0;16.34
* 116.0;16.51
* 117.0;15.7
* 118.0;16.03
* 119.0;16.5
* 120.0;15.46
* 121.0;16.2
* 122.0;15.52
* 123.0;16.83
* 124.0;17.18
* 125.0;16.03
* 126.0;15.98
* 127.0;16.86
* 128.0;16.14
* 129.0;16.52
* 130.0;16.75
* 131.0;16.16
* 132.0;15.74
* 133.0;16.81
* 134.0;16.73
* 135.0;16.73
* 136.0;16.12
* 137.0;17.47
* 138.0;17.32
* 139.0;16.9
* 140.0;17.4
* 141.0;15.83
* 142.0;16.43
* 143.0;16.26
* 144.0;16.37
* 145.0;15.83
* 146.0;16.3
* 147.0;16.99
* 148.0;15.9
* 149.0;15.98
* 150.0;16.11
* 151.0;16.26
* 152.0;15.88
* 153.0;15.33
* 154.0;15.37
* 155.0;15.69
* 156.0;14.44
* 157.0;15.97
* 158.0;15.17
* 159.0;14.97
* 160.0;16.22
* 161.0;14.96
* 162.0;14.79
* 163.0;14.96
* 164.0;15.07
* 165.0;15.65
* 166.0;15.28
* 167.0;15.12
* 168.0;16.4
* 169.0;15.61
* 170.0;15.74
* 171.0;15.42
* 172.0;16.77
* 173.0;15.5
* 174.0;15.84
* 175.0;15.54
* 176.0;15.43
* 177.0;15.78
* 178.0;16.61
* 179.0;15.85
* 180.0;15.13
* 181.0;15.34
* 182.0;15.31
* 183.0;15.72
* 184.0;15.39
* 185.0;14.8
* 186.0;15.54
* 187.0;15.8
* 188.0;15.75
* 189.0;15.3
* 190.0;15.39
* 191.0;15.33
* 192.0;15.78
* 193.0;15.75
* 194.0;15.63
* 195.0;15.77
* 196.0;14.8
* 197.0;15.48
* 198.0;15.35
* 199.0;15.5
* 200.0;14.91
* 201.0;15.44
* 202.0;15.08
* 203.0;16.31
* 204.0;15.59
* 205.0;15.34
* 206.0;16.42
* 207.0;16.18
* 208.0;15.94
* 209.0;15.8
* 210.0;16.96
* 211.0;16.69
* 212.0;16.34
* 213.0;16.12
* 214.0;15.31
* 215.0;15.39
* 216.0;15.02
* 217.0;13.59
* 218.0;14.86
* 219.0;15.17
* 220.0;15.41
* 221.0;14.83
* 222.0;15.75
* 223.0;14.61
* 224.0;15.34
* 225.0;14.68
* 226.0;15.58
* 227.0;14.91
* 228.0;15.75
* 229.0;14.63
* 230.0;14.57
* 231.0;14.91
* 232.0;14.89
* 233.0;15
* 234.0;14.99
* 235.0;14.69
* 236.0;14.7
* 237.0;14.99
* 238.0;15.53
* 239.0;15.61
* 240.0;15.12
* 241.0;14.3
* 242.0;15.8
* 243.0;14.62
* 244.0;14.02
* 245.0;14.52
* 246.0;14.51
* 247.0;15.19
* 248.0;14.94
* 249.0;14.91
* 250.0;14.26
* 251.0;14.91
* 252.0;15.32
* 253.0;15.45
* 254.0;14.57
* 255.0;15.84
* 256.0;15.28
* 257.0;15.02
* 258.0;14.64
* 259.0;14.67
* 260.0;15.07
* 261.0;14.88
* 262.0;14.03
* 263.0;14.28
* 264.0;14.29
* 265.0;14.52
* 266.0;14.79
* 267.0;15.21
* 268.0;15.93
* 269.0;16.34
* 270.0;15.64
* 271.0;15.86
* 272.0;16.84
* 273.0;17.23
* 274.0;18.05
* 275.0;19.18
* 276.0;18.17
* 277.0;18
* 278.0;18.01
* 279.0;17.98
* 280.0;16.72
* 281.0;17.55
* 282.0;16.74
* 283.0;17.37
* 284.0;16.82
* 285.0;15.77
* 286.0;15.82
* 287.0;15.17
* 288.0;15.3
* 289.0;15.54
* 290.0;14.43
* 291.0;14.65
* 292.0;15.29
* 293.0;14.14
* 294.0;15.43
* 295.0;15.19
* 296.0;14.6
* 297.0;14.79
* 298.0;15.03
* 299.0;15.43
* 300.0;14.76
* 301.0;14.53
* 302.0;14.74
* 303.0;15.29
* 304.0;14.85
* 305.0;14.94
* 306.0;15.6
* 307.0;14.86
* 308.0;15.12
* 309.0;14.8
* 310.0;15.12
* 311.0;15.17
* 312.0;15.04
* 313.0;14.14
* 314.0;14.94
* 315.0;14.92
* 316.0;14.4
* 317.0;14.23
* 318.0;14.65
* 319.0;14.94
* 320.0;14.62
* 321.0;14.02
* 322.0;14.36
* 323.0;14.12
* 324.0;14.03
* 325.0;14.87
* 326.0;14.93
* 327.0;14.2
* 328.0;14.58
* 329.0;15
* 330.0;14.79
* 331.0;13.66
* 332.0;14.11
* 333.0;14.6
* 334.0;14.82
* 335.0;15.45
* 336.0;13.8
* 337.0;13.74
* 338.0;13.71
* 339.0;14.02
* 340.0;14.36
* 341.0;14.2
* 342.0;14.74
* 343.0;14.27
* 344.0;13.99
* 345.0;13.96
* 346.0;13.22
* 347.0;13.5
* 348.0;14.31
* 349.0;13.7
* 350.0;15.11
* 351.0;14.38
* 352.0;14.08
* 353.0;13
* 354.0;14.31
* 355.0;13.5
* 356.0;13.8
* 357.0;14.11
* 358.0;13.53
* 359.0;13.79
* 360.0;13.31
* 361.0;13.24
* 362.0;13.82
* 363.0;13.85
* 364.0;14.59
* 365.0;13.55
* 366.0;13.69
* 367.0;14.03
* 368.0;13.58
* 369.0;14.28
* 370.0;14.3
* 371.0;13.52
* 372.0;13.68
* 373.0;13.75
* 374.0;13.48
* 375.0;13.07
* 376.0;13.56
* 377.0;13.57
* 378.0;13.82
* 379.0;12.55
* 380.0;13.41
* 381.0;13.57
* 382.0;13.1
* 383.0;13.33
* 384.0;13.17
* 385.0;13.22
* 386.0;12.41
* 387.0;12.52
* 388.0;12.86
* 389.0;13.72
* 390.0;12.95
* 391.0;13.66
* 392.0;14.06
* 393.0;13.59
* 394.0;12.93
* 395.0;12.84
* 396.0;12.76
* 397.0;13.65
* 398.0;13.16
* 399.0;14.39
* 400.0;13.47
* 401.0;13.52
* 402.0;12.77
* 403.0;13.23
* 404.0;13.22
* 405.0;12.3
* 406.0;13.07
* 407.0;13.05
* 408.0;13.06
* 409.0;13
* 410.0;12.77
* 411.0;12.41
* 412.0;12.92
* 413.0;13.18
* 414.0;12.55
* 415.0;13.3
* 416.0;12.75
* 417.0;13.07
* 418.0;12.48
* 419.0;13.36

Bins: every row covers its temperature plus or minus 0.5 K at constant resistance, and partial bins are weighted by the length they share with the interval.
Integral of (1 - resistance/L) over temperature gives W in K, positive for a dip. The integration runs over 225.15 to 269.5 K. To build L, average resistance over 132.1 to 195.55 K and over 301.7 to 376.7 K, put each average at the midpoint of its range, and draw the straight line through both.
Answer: 0.3 K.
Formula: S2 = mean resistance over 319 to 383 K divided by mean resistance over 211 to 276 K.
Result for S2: 0.92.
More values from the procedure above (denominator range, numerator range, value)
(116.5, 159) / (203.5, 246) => 0.94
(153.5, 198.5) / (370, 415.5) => 0.85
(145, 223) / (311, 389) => 0.90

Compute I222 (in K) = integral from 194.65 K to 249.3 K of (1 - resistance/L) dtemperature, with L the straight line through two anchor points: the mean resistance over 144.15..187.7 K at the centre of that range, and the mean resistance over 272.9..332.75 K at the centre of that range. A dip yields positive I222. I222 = 0.96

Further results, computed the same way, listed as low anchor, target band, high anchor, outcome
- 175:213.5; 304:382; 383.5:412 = -1.9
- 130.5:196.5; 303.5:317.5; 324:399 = -0.5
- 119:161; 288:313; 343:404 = -1.0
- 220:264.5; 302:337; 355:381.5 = -1.3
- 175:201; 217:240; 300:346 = 0.3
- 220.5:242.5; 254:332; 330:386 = -4.7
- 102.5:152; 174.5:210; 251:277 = 1.0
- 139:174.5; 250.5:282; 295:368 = -2.3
